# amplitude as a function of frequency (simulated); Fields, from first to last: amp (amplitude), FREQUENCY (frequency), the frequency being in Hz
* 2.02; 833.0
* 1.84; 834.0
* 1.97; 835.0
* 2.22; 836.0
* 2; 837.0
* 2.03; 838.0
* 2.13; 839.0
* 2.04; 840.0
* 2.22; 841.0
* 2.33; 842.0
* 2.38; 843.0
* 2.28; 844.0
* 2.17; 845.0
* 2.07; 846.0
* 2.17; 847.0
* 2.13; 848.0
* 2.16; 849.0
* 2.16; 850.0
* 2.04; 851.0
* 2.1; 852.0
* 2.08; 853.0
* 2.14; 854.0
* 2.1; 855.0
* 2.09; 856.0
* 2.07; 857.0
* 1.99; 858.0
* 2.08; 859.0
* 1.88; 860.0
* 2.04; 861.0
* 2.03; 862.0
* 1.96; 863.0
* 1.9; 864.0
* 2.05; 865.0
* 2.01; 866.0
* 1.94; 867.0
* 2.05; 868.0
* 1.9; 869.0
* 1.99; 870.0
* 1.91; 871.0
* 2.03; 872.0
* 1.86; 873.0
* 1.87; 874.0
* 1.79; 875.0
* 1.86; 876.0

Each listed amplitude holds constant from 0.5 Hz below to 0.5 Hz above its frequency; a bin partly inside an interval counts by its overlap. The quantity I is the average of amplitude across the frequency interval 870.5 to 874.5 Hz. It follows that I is 1.92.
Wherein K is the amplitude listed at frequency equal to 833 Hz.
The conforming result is 2.02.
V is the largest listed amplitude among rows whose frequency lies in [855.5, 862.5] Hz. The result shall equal 2.09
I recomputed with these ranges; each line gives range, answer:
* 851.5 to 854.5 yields 2.11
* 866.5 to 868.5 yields 1.99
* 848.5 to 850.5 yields 2.16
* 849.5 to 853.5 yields 2.1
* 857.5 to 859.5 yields 2.04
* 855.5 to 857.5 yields 2.08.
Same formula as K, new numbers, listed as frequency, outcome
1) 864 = 1.9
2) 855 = 2.1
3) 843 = 2.38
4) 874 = 1.87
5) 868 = 2.05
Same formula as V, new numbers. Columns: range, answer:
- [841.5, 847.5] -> 2.38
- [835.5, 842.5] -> 2.33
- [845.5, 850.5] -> 2.17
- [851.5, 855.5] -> 2.14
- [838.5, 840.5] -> 2.13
